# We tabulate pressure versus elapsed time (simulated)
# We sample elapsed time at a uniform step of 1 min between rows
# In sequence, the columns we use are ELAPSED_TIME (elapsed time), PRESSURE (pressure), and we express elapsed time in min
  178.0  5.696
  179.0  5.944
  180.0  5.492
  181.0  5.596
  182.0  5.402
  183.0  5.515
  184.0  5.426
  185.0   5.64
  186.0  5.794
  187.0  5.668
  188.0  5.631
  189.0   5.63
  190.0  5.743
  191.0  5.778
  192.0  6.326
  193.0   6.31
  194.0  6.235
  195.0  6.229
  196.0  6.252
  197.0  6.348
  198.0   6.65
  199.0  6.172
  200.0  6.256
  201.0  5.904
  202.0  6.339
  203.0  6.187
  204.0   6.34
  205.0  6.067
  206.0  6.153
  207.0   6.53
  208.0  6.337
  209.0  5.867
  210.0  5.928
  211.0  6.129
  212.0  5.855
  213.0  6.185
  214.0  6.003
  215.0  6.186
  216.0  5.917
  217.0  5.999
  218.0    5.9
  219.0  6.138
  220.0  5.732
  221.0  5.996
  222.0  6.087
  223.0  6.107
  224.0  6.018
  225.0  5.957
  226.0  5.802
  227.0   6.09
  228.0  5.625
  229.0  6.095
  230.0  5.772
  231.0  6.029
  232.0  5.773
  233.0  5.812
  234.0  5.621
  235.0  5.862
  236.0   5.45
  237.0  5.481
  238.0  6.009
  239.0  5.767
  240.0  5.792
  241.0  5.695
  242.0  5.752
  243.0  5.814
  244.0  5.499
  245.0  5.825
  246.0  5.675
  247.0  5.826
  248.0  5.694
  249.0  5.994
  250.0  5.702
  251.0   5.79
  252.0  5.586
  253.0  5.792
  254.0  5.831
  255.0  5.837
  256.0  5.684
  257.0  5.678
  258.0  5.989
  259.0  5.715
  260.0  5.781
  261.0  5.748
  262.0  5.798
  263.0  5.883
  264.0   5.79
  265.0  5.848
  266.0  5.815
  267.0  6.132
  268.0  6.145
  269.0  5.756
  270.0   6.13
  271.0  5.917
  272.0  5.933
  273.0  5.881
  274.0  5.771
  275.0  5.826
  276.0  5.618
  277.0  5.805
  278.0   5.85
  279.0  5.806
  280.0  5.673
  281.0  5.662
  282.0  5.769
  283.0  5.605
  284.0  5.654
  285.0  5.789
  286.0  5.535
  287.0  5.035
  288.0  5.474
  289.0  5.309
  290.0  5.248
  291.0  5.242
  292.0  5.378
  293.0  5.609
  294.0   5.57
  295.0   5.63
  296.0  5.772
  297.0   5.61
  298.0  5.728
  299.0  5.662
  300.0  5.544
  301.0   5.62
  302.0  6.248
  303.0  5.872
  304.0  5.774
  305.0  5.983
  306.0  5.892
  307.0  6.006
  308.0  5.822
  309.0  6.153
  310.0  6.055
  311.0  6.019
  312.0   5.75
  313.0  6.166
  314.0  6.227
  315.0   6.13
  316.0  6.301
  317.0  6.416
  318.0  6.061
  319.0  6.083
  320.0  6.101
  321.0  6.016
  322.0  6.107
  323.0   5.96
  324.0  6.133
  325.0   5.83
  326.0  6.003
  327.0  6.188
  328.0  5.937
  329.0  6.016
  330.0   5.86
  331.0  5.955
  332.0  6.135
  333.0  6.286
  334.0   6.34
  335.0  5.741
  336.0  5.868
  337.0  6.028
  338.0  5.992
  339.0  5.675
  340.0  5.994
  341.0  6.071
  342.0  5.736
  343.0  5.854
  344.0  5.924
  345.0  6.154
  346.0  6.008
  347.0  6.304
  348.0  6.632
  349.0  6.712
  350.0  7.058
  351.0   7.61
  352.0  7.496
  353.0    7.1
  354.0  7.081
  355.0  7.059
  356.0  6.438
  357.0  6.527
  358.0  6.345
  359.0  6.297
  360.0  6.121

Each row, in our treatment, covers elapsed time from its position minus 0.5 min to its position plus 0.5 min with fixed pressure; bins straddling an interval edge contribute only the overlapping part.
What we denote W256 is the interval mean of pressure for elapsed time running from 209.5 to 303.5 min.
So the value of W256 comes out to 5.79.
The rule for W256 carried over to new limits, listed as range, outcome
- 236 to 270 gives 5.79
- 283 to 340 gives 5.87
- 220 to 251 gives 5.82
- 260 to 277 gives 5.87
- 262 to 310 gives 5.74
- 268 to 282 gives 5.83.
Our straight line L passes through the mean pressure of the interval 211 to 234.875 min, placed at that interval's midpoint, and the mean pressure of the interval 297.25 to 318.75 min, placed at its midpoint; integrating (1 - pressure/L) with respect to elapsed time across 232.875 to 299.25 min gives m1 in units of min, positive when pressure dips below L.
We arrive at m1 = 2.6 min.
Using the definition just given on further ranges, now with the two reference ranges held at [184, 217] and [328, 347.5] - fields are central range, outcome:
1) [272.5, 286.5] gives 0.7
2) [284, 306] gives 1.5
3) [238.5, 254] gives 0.8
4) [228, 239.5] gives 0.5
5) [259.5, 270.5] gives 0.3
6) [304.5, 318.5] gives -0.1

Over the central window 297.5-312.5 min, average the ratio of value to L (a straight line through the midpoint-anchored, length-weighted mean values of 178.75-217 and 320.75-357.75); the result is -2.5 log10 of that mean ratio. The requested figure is 0.06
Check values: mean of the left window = 6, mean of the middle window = 5.88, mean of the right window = 6.27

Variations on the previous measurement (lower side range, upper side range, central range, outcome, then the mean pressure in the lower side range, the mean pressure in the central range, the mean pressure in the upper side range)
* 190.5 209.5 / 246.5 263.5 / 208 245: 0.02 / 6.23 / 5.89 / 5.78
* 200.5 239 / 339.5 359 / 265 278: 0.06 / 5.98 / 5.89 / 6.53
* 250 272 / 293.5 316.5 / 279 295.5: 0.07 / 5.84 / 5.52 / 5.89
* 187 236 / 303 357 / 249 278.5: 0.05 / 6.03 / 5.83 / 6.19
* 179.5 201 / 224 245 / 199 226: -0.04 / 5.91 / 6.08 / 5.79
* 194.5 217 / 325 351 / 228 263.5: 0.07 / 6.17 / 5.77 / 6.12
